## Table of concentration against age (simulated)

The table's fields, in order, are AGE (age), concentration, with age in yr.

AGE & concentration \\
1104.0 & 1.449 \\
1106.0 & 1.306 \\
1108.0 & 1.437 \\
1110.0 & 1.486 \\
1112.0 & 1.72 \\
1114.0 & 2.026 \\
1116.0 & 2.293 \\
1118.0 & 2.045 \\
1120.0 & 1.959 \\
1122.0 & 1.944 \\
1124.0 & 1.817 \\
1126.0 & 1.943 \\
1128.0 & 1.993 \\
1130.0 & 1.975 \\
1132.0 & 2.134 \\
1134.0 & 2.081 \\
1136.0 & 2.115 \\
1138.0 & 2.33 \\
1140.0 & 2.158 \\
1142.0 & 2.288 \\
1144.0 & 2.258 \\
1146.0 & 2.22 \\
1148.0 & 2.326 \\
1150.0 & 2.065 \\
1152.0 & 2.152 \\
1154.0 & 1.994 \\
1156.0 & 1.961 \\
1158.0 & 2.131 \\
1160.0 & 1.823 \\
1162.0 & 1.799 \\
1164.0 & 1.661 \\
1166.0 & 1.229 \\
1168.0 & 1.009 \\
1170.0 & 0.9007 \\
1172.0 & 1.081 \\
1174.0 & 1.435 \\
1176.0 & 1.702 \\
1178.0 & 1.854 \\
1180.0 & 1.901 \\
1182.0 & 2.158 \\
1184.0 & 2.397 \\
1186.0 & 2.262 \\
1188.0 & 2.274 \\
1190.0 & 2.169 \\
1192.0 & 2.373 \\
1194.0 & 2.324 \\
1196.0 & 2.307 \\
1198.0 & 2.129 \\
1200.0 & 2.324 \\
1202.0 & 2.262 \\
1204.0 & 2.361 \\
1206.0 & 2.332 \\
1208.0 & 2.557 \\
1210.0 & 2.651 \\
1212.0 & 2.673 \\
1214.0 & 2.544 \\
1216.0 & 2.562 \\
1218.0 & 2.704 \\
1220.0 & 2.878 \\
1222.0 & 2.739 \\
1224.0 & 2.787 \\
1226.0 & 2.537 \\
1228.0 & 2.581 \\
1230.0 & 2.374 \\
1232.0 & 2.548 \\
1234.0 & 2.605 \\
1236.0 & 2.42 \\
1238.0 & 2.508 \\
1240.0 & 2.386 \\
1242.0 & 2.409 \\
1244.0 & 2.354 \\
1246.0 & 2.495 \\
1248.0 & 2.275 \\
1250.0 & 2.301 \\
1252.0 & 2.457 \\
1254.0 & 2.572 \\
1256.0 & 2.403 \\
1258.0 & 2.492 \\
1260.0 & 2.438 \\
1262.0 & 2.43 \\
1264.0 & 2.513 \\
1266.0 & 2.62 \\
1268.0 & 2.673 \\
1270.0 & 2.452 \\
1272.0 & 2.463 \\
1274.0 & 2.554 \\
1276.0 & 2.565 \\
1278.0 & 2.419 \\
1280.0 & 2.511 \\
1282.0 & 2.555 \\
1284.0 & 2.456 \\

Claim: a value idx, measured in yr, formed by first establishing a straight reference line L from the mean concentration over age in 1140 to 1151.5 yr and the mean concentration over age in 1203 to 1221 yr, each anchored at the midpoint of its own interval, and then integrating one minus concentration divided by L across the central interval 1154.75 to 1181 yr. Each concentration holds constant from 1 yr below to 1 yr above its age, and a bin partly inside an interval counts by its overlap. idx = 8.5 yr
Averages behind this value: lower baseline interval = 2.22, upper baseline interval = 2.58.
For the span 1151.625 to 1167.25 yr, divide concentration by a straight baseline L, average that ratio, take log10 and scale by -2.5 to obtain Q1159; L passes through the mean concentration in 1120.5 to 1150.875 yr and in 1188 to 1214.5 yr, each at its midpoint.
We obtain 0.21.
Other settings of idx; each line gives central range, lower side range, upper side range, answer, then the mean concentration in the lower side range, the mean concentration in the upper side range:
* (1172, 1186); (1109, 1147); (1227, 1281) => 2.18 yr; 2.04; 2.47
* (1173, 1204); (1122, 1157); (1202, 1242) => 3.16 yr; 2.1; 2.55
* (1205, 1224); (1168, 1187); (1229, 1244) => -3.99 yr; 1.7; 2.46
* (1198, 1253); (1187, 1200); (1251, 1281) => -2.95 yr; 2.27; 2.5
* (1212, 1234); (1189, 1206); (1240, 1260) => -2.61 yr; 2.28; 2.42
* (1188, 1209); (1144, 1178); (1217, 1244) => -1.23 yr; 1.74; 2.57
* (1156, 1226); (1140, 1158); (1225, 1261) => 5.17 yr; 2.16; 2.45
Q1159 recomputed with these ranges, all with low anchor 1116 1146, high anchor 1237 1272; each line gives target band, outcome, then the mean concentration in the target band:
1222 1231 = -0.09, 2.59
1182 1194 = -0.01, 2.29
